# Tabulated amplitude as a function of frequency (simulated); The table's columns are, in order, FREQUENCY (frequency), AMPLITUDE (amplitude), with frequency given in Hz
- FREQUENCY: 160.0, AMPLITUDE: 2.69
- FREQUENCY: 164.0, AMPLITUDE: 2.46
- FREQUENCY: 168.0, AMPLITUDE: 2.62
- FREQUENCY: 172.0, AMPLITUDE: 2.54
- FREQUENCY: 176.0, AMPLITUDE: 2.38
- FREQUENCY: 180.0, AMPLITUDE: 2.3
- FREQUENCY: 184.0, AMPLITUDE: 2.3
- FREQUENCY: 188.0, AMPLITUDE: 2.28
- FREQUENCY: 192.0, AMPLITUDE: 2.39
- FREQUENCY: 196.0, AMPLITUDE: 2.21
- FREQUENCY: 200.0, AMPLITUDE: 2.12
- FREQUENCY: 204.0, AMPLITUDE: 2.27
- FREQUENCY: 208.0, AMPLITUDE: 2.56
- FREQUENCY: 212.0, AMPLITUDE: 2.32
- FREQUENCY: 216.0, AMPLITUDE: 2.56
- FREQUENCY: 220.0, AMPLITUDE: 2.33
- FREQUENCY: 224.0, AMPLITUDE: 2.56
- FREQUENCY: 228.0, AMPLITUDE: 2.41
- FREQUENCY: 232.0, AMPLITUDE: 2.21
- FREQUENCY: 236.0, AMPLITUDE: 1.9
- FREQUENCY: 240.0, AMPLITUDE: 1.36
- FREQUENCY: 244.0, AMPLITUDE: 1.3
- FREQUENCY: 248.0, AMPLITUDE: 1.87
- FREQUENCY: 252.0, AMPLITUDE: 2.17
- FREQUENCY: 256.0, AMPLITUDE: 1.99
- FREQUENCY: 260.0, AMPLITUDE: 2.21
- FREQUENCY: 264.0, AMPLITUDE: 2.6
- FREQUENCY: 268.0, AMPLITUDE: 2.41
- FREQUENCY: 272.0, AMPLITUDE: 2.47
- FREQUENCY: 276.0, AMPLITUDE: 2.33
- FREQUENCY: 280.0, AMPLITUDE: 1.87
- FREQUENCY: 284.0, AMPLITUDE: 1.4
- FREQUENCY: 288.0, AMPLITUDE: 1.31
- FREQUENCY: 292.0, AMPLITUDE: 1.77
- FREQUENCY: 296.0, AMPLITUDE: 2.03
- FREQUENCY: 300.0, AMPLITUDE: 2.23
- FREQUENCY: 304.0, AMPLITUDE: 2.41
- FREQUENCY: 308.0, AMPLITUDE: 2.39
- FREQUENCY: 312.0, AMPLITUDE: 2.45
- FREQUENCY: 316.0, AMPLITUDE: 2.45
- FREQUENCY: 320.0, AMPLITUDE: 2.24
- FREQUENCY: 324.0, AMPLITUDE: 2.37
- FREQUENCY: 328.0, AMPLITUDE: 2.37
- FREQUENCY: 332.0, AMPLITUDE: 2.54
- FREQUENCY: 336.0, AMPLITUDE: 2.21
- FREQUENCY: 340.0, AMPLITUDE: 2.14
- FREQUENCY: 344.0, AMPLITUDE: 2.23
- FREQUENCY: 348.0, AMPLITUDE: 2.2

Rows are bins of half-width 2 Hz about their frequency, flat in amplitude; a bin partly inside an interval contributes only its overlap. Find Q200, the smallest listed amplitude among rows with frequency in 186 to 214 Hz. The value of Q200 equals 2.12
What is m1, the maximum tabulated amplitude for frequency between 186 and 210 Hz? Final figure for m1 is 2.56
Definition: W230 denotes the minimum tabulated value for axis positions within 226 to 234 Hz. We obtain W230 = 2.21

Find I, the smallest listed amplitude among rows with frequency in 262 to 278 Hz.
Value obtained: 2.33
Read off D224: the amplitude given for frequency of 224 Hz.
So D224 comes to 2.56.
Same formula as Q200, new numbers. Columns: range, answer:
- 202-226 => 2.27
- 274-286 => 1.4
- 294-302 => 2.03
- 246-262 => 1.87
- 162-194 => 2.28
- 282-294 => 1.31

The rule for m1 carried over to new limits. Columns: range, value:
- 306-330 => 2.45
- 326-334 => 2.54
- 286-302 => 2.23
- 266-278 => 2.47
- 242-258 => 2.17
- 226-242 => 2.41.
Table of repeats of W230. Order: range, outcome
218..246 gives 1.3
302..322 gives 2.24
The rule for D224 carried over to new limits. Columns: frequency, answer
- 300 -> 2.23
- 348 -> 2.2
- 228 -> 2.41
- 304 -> 2.41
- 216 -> 2.56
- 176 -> 2.38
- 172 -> 2.54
